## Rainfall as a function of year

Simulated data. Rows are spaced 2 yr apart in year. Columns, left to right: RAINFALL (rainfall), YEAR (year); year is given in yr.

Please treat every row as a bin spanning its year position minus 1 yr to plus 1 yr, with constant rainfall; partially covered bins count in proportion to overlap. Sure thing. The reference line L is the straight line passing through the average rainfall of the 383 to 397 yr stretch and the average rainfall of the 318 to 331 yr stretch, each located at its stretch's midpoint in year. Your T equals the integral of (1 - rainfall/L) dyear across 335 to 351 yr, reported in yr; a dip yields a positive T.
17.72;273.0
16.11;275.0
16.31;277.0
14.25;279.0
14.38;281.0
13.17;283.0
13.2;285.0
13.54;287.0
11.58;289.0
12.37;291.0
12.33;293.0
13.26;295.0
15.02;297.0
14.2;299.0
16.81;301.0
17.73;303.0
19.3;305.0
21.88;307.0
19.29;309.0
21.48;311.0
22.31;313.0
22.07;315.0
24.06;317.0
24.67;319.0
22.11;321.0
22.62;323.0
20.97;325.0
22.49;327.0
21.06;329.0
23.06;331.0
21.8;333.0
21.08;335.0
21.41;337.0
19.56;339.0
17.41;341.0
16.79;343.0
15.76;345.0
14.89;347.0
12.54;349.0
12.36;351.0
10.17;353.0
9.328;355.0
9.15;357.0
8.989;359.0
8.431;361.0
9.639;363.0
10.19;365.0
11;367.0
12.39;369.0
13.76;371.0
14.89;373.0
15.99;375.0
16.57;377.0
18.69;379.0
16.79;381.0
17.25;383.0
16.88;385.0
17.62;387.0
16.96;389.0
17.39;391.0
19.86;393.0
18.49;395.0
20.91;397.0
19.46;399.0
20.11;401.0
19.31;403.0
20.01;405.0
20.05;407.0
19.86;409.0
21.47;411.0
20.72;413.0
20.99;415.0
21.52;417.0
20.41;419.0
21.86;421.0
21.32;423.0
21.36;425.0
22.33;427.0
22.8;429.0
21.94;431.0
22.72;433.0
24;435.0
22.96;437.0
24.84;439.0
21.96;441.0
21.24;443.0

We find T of 3.3 yr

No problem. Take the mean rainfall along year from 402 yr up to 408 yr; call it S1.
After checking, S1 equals 19.8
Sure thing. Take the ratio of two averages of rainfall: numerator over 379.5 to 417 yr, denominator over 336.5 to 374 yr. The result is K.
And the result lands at 1.5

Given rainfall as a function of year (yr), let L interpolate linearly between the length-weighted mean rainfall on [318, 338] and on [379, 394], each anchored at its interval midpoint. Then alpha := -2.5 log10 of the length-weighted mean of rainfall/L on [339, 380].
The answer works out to 0.440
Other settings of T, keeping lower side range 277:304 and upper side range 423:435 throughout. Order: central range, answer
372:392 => 2.7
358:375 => 6.6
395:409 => 0.6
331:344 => -2.4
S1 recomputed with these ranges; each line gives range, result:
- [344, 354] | 13.1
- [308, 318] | 21.8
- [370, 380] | 16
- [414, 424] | 21.2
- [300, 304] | 17.3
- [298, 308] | 18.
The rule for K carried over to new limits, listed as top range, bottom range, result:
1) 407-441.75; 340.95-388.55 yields 1.61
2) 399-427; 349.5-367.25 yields 2.08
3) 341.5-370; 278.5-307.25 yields 0.79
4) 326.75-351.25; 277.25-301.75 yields 1.35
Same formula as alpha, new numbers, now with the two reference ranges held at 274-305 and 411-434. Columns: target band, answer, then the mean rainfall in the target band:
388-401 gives 0.07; 18.9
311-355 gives -0.16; 19.3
